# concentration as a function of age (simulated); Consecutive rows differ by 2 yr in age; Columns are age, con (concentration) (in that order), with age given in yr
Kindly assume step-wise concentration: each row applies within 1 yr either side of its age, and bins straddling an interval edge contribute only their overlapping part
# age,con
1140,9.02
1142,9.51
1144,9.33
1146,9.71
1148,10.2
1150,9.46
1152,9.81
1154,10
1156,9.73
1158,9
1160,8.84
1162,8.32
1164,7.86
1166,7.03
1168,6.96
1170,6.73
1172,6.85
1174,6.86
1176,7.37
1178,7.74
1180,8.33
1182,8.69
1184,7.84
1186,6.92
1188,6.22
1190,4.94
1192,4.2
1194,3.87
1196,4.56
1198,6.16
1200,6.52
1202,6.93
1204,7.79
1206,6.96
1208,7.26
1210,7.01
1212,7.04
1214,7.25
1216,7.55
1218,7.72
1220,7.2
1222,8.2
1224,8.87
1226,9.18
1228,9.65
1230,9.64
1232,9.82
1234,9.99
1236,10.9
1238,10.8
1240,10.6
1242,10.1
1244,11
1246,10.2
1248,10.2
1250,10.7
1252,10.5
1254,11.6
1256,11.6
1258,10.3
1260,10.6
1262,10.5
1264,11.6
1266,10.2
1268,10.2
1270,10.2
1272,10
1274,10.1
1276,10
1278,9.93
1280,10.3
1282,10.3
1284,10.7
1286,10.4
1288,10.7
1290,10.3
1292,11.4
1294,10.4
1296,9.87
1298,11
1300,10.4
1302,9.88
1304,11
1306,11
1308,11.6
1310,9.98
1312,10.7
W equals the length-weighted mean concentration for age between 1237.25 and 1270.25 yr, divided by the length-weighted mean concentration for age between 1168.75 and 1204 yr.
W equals 1.6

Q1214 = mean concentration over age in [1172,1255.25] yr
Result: 8.16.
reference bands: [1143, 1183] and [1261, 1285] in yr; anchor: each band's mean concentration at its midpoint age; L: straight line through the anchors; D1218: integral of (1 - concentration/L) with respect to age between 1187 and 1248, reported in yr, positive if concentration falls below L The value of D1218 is 9.5 yr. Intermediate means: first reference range 8.44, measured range 7.97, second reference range 10.3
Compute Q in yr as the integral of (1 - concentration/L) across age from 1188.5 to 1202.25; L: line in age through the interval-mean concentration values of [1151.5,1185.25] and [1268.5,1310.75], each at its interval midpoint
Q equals 5.36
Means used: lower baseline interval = 8.08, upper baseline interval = 10.5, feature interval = 5.26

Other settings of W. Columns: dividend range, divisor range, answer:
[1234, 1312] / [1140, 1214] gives 1.39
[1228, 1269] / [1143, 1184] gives 1.25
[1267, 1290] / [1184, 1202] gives 1.82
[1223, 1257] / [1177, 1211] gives 1.57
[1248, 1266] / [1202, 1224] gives 1.46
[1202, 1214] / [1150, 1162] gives 0.77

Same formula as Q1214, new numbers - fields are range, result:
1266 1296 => 10.3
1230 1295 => 10.5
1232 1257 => 10.6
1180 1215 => 6.53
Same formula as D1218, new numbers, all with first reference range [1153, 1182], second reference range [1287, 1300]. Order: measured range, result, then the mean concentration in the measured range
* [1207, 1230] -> 2.75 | 7.98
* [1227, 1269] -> -3.71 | 10.5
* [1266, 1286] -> 0.06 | 10.2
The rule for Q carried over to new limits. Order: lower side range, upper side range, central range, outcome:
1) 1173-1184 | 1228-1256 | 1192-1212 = 5.80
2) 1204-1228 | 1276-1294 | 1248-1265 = -2.80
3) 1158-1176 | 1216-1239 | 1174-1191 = 1.49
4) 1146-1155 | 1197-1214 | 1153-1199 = 7.57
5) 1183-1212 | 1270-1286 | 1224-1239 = -3.77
